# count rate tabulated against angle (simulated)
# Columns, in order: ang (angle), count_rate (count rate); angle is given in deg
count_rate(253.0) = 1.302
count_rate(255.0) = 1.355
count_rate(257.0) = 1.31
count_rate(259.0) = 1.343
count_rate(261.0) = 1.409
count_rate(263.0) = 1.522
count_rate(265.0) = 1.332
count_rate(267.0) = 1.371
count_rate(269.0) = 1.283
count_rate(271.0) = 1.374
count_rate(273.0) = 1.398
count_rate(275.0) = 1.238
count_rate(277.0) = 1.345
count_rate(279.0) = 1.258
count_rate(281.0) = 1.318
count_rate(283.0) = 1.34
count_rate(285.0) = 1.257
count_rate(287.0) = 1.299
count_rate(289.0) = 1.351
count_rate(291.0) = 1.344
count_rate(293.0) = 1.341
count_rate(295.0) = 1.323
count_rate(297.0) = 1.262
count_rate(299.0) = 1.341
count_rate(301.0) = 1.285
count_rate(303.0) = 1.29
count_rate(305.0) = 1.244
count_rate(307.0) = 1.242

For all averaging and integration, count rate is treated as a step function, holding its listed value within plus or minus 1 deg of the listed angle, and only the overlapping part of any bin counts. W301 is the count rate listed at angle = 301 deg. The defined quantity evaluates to 1.285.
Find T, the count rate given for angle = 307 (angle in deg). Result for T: 1.242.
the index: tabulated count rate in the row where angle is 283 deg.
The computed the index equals 1.34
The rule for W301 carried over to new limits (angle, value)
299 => 1.341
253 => 1.302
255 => 1.355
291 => 1.344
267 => 1.371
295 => 1.323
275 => 1.238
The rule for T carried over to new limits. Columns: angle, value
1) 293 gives 1.341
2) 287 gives 1.299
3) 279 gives 1.258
